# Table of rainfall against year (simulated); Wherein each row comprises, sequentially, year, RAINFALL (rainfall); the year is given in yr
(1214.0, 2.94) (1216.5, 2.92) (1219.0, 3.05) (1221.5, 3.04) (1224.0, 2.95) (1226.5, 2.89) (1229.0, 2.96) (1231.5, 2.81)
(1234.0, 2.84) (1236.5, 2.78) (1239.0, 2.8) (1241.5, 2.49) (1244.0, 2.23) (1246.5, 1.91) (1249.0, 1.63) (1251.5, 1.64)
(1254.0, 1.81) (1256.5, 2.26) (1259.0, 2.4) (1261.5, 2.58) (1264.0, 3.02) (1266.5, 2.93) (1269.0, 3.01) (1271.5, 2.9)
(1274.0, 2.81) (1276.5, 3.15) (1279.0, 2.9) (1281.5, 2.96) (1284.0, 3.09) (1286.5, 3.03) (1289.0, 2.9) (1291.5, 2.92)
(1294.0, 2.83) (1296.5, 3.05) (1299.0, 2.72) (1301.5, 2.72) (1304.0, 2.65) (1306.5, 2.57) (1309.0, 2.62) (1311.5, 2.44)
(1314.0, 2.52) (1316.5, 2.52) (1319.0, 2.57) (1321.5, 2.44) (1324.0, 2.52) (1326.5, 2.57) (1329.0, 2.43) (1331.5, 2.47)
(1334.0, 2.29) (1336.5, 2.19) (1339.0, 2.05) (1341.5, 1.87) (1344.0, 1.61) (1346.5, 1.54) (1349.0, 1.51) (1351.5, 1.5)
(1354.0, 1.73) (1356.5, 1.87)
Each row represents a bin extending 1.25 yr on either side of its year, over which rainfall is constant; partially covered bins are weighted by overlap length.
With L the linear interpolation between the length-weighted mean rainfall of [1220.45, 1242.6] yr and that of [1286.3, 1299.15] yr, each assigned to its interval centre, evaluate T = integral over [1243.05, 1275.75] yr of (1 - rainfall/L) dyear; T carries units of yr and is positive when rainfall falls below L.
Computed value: 5.33 yr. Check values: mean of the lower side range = 2.84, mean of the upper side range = 2.91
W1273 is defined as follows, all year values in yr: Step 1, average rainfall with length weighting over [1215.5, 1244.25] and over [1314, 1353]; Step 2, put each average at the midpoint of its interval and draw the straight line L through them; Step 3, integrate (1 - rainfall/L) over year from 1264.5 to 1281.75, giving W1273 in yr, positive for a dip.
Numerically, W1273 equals -2.8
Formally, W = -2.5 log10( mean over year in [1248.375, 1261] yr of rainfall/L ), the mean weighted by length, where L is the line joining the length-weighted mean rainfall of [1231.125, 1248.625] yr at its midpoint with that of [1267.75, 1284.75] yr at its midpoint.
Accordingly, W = 0.323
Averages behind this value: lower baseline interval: 2.49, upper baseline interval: 2.97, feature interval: 2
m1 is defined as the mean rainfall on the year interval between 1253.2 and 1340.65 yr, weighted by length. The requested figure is 2.65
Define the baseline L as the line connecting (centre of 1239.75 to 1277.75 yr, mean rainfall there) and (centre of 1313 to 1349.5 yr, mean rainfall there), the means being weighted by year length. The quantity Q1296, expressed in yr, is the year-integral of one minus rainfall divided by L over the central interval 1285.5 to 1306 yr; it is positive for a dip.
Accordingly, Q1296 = -4.4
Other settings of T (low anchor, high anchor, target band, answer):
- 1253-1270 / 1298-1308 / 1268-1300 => -3.9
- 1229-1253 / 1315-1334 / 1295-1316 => -1.7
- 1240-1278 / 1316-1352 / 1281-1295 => -3.7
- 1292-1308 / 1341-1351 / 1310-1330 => -2.3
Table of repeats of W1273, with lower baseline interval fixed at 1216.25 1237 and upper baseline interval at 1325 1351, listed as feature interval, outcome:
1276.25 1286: -2.05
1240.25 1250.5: 2.66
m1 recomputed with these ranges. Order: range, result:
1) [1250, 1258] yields 1.91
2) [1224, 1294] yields 2.66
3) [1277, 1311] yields 2.84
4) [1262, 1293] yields 2.96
